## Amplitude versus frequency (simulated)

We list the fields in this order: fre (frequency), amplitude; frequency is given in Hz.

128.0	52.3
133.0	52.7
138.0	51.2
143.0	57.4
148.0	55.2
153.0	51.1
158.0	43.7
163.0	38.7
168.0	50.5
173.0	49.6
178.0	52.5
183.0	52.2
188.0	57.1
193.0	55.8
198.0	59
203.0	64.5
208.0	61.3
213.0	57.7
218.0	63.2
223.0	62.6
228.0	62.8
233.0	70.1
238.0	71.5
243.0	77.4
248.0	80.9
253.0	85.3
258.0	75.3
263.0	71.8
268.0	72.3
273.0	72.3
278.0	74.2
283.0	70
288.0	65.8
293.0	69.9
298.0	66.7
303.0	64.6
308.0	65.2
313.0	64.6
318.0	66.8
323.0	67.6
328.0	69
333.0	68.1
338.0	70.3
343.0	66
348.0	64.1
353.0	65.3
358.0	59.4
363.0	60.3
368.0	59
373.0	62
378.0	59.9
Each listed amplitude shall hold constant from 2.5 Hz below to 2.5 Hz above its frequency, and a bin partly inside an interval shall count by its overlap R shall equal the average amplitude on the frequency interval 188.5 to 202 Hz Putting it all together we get 58.1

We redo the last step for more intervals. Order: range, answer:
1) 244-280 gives 76.1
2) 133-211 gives 53.3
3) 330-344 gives 68.4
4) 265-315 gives 68.6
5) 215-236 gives 64.7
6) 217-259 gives 72.3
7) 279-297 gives 68.9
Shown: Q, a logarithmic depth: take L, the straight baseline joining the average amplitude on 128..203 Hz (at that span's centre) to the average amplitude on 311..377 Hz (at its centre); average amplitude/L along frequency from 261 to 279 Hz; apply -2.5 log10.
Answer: -0.21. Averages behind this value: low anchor 52.3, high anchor 64.7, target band 72.5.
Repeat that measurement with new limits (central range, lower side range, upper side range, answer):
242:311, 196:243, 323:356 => -0.102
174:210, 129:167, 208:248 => 0.044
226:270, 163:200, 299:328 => -0.242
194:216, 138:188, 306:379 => -0.125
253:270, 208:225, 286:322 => -0.175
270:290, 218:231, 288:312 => -0.083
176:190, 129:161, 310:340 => 0.024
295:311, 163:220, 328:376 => -0.069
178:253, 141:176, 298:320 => -0.157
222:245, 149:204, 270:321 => -0.158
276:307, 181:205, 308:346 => -0.058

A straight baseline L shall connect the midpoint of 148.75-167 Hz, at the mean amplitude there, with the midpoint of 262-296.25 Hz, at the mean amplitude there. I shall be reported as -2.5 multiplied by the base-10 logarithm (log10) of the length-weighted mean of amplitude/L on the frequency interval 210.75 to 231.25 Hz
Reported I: -0.05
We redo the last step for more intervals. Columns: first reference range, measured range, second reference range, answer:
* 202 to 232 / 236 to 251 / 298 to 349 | -0.212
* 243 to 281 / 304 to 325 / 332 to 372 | 0.048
